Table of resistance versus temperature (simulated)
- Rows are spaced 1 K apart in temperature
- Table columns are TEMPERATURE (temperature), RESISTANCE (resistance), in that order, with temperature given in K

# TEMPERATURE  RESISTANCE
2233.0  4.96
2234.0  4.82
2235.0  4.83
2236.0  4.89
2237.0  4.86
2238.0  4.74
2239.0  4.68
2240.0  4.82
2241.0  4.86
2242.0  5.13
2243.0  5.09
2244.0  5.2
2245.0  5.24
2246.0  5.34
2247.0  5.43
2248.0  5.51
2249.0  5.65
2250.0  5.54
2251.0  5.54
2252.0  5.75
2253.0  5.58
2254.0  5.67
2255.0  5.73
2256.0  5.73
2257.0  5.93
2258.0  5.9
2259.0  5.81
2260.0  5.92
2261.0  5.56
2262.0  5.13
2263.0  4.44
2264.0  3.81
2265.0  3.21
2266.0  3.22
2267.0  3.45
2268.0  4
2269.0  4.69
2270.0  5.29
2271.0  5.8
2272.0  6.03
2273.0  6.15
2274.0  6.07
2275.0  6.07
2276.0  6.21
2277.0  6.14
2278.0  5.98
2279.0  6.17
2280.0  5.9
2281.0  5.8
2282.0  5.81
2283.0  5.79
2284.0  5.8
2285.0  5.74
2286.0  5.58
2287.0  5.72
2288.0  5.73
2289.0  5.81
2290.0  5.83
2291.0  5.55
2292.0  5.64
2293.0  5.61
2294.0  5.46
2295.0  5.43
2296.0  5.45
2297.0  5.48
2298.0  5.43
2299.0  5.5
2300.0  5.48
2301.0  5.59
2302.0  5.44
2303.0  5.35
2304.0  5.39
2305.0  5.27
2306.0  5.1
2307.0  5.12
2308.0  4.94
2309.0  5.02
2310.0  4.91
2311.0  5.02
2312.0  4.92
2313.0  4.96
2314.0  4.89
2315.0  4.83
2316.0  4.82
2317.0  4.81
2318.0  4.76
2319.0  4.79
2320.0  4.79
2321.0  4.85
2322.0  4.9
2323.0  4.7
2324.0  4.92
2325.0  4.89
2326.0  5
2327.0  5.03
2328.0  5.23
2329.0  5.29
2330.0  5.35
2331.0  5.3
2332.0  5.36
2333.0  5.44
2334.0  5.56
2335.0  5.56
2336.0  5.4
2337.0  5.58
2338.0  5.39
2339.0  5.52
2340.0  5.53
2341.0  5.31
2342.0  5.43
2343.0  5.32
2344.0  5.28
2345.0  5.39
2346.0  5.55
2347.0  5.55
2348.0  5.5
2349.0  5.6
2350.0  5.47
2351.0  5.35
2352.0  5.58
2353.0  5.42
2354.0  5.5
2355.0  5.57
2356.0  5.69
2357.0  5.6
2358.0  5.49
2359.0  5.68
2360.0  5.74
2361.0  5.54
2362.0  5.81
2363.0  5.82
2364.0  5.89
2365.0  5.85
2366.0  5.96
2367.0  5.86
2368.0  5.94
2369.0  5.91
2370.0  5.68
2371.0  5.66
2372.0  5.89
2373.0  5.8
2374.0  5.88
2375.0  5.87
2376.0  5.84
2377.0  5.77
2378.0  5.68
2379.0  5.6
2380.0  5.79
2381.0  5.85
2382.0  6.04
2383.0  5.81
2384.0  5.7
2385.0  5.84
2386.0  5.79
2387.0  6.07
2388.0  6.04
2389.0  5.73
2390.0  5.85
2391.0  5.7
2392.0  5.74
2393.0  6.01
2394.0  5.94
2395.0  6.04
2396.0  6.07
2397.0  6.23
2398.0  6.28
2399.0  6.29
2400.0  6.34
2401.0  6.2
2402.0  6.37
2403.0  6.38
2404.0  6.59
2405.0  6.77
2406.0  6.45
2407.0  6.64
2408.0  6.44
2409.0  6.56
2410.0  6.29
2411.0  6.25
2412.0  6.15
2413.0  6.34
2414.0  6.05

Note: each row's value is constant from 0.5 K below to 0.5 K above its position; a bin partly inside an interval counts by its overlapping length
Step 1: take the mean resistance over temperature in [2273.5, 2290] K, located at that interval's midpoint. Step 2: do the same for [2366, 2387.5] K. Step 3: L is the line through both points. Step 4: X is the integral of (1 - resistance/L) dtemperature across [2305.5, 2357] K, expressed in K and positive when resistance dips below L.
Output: 5.6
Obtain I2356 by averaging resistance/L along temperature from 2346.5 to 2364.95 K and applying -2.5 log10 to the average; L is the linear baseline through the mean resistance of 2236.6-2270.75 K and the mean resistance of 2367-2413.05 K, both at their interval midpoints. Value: 0.04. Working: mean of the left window 5.08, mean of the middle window 5.61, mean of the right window 6.04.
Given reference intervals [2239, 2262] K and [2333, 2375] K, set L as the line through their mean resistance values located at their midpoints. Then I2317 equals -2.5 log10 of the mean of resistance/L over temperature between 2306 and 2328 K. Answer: 0.14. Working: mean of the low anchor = 5.47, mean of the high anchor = 5.61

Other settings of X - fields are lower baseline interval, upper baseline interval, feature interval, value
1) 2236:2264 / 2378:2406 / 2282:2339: 3.47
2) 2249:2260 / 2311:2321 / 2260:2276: 1.70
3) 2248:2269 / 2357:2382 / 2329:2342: 0.31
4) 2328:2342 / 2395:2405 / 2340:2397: 1.54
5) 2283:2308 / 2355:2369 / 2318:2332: 1.53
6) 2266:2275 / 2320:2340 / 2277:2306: -2.67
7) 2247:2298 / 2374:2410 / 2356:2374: 0.49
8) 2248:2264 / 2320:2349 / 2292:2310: 0.14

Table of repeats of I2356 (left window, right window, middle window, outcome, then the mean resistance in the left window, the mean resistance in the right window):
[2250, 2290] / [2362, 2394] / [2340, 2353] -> 0.054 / 5.46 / 5.84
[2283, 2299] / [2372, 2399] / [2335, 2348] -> 0.062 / 5.62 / 5.89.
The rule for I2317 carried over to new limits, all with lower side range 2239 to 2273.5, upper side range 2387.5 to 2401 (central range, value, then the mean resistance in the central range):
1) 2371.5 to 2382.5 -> 0.02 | 5.82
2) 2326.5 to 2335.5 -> 0.06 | 5.35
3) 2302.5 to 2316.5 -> 0.10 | 5.04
